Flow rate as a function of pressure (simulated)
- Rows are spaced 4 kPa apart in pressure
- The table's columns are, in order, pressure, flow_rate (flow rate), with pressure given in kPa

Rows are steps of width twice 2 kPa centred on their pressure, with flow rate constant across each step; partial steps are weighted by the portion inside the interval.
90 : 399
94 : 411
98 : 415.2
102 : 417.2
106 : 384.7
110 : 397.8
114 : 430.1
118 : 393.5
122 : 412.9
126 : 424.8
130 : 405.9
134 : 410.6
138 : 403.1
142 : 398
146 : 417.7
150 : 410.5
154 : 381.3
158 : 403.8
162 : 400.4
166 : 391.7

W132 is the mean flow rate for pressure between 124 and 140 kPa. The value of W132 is 411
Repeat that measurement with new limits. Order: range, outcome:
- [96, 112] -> 404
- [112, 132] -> 413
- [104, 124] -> 404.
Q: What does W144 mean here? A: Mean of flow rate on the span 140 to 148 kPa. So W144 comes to 408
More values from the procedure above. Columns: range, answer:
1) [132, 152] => 408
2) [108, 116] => 414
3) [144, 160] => 403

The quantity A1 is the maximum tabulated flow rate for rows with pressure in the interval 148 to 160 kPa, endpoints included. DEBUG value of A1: 410.5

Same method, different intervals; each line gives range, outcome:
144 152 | 417.7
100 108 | 417.2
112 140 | 430.1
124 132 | 424.8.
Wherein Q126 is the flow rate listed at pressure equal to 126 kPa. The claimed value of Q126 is 424.8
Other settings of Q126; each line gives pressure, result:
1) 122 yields 412.9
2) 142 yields 398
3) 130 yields 405.9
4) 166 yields 391.7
